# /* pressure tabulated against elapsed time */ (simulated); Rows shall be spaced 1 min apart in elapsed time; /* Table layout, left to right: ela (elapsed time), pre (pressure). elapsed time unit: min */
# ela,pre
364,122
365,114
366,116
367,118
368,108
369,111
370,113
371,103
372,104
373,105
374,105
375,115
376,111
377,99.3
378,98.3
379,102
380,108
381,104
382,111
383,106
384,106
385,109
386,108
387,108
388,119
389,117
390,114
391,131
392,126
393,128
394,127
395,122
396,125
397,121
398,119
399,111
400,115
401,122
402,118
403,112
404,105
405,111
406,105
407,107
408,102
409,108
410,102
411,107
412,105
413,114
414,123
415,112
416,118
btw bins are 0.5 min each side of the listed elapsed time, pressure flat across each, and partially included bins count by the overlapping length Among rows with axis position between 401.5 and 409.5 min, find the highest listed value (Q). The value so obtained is 118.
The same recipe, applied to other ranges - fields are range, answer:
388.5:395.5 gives 131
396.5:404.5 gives 122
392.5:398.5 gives 128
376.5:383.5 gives 111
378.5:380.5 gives 108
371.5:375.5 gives 115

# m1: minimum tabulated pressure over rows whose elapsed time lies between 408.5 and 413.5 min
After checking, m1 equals 102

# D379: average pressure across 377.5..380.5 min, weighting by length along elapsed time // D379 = 103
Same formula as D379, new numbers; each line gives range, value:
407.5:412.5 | 105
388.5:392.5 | 122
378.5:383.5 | 106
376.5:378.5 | 98.8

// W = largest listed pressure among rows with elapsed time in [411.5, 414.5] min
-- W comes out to 123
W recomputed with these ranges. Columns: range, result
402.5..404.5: 112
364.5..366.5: 116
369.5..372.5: 113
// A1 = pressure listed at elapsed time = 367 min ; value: 118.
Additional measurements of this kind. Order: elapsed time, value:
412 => 105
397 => 121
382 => 111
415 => 112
